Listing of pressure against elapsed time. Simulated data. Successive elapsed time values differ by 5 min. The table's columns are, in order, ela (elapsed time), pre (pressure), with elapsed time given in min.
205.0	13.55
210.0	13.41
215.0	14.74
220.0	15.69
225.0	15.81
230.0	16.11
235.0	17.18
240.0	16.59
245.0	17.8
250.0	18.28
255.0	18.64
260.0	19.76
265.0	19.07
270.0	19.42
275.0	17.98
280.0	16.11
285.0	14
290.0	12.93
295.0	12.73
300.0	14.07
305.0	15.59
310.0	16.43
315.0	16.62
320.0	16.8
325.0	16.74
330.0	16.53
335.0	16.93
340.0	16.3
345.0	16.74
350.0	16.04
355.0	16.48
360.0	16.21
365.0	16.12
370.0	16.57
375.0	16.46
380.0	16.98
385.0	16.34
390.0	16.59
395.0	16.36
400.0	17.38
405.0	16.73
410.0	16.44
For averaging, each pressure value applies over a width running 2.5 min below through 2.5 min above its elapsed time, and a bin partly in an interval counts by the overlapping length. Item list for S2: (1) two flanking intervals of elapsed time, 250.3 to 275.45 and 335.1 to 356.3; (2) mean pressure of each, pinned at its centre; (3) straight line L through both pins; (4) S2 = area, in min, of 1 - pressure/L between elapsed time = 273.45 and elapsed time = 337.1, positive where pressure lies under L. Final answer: 7.4 min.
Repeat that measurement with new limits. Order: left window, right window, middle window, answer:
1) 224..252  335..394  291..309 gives 2.7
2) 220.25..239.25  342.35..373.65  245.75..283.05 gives -4.7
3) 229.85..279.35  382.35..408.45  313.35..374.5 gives 2.5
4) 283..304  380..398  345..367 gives -1.1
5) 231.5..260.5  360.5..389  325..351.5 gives 0.5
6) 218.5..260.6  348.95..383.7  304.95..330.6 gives 0.3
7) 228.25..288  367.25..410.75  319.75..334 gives 0.3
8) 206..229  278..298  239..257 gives -4.3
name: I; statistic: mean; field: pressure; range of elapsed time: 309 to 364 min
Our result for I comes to 16.5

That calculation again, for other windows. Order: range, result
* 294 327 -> 15.7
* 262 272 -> 19.3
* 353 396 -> 16.5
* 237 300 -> 16.8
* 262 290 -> 17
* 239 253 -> 17.7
